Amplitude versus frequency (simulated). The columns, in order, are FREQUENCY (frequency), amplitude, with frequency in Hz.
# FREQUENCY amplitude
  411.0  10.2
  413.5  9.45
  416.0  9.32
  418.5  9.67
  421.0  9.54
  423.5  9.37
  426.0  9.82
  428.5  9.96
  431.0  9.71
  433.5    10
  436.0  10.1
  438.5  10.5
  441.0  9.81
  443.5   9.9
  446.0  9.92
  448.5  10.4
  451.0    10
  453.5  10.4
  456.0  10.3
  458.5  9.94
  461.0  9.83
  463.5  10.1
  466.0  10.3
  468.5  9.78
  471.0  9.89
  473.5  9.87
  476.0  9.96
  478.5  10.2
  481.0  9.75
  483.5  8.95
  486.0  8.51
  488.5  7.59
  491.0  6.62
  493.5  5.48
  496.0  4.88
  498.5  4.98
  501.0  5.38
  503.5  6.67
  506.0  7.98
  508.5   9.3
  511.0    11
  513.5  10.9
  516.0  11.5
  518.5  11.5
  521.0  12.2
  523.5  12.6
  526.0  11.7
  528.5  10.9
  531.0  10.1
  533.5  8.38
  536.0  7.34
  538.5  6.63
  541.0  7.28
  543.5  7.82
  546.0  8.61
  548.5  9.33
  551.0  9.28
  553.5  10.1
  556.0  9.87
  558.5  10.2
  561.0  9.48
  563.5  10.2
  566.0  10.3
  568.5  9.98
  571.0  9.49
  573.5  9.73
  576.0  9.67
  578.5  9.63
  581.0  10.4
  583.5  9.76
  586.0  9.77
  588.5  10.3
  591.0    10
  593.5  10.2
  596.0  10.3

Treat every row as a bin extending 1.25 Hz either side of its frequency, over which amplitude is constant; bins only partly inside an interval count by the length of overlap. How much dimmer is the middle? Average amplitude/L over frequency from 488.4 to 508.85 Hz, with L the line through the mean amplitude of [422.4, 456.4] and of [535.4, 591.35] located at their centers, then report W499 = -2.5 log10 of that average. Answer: 0.46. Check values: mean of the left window 10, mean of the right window 9.37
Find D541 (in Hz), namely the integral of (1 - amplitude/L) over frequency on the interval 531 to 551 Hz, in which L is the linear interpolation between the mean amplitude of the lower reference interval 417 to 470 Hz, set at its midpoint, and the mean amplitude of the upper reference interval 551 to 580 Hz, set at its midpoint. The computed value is 3.5 Hz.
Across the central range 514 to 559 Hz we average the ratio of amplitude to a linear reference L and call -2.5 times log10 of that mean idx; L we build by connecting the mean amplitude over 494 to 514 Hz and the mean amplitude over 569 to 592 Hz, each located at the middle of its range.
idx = -0.16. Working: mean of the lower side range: 7.43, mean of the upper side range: 9.86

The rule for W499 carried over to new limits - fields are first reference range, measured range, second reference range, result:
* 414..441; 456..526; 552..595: 0.08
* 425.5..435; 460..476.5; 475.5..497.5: -0.17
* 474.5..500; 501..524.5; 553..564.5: -0.18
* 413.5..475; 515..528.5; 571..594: -0.19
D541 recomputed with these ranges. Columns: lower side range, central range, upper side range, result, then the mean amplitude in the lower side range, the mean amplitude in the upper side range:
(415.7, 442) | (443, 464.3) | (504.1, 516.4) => -0.57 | 9.82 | 9.86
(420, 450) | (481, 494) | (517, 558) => 2.67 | 9.92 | 9.62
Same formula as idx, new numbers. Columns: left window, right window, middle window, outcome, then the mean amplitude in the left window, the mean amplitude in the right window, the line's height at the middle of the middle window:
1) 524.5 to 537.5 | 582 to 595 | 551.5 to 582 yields -0.001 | 9.68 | 10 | 9.89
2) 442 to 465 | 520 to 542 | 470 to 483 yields 0.010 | 10.1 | 9.68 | 9.97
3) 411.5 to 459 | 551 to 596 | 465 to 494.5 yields 0.114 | 9.9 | 9.94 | 9.92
